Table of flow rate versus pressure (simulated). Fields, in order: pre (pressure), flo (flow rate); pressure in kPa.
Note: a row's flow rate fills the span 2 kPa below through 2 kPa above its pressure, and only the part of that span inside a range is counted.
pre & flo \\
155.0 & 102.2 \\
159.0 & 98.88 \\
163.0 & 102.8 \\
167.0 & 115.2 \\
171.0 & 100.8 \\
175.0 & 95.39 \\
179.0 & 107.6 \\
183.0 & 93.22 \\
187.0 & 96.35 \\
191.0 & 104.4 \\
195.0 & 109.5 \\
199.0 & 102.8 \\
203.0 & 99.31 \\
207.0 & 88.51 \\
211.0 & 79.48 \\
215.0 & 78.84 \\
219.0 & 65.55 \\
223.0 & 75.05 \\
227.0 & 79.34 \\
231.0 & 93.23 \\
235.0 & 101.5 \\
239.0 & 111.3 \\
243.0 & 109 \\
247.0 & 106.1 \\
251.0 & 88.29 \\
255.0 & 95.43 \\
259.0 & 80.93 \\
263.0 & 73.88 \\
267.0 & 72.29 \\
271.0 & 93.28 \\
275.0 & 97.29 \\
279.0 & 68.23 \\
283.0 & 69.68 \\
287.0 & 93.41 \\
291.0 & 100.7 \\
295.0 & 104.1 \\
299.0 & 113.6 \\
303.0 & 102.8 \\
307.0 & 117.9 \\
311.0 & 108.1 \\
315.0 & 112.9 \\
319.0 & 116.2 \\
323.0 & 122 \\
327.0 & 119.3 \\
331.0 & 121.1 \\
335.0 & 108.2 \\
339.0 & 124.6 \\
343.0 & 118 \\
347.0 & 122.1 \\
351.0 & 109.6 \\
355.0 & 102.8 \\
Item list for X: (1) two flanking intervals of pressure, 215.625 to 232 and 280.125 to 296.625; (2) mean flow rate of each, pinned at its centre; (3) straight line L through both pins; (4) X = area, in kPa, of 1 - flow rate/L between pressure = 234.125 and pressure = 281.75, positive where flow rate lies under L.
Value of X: -4.0 kPa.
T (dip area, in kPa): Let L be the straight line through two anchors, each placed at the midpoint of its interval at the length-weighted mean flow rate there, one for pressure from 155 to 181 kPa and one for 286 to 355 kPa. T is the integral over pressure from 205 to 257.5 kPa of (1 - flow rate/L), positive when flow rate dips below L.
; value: 8.4 kPa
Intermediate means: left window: 103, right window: 113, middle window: 90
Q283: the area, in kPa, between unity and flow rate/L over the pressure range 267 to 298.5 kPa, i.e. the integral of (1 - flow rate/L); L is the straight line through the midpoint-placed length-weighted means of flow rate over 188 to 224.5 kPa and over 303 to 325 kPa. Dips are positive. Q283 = 5.19 kPa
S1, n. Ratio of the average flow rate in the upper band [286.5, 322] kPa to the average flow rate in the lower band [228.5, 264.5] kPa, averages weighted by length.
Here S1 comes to 1.1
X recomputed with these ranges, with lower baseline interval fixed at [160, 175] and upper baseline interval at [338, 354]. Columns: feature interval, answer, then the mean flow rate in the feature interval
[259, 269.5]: 3.4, 75.5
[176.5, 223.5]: 6.3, 92.3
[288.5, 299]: 0.9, 104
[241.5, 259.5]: 2.2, 96.8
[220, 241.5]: 3.5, 91.2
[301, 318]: 0.6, 111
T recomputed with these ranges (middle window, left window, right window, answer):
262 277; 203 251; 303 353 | 2.4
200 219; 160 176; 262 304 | 2.6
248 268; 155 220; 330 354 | 4.1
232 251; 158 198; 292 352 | 0.6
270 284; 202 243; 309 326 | 2.9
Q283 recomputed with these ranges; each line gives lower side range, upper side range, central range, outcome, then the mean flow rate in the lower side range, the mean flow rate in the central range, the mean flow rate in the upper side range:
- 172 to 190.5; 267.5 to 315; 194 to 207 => -0.3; 98.8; 101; 97.1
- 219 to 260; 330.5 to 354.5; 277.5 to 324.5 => 2.0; 92.9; 103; 116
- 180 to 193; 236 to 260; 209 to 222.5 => 3.3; 98.7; 74.7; 99.4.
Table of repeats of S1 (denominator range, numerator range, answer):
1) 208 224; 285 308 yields 1.39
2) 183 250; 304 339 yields 1.24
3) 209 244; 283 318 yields 1.20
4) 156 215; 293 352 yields 1.16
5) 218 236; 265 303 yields 1.10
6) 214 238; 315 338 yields 1.40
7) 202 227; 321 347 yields 1.48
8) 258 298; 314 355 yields 1.36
